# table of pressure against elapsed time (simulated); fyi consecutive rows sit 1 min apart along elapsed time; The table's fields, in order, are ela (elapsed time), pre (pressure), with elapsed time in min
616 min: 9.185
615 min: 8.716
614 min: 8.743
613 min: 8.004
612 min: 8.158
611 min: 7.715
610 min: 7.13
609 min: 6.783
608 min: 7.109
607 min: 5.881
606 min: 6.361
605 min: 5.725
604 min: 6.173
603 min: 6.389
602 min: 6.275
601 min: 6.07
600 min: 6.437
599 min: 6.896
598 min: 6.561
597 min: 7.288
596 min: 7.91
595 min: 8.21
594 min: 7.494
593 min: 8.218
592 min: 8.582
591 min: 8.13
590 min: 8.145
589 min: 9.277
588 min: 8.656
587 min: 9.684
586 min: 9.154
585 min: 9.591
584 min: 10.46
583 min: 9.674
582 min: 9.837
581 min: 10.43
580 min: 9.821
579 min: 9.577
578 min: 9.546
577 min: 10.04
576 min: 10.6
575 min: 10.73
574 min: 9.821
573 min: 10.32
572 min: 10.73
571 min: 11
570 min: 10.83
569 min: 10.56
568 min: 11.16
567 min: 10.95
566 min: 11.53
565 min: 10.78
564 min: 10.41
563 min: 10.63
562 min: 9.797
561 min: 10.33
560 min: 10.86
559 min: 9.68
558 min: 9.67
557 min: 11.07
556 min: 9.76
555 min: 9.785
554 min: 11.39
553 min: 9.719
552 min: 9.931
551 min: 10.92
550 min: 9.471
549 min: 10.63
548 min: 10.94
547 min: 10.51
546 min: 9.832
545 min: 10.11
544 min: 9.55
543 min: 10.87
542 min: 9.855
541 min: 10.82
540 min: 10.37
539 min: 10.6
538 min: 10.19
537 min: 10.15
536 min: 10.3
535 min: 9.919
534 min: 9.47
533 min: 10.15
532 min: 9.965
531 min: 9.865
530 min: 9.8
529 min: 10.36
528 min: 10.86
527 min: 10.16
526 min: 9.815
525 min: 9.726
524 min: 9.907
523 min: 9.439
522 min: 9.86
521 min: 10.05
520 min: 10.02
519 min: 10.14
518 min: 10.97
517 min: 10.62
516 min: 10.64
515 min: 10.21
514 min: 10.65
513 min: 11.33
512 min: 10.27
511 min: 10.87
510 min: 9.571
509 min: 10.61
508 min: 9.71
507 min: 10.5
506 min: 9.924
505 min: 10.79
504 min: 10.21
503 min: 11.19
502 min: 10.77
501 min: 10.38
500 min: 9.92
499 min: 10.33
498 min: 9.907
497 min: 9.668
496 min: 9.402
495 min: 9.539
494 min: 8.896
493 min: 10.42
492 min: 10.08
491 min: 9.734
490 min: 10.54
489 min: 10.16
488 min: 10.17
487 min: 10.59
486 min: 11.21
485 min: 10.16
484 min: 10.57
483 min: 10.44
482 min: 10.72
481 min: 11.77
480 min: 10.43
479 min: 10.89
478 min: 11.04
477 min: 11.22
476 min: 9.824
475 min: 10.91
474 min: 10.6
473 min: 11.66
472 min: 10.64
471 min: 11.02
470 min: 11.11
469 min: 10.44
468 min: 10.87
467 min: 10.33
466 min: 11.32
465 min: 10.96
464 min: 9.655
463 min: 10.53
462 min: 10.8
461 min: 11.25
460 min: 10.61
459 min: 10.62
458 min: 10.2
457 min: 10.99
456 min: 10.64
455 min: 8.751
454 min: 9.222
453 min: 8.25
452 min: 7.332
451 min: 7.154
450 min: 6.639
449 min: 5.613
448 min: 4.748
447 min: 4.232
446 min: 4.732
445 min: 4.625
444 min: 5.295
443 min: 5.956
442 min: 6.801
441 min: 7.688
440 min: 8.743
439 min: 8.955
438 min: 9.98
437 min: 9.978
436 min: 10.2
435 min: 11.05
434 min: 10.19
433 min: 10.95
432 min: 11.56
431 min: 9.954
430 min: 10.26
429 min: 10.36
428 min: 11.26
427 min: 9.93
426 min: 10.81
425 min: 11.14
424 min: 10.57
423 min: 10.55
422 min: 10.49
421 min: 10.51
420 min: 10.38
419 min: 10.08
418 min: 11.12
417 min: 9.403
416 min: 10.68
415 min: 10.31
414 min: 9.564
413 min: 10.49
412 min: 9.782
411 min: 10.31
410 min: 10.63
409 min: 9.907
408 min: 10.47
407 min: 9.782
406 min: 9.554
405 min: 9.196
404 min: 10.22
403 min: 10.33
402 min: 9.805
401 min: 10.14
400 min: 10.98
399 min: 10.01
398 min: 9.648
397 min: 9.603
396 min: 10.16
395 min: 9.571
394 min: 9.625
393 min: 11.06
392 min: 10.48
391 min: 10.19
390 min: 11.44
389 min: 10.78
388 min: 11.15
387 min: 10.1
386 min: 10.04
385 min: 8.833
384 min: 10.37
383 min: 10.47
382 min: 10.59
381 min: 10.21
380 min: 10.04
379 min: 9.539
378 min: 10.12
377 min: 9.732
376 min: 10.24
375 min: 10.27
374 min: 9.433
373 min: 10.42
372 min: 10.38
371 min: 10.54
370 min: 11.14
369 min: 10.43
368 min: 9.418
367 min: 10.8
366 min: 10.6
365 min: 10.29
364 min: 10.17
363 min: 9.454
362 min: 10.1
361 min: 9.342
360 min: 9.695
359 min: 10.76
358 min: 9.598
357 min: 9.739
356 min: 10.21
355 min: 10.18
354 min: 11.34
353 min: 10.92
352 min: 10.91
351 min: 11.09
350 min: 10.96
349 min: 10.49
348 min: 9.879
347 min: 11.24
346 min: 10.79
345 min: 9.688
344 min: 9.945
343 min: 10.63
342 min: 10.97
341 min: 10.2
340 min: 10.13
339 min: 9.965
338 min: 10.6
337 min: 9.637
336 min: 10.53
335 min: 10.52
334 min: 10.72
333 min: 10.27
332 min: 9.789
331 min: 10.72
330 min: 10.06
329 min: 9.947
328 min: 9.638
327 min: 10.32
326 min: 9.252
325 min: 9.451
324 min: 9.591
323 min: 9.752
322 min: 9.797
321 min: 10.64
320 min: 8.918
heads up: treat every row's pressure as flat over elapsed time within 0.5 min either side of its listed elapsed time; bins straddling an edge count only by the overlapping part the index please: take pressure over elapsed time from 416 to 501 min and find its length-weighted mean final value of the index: 9.75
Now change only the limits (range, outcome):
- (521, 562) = 10.2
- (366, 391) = 10.3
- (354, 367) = 10.1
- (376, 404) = 10.2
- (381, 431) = 10.3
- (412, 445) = 9.77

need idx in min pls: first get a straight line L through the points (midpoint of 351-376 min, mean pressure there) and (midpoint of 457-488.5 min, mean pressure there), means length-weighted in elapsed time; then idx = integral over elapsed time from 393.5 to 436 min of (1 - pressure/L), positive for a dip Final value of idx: 0.9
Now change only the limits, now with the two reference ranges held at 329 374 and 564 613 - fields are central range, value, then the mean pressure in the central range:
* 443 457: 4.1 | 6.84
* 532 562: -4.1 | 10.2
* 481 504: -2.1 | 10.3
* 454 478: -2.7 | 10.6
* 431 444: 0.7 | 9.21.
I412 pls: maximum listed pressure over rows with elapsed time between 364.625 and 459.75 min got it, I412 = 11.56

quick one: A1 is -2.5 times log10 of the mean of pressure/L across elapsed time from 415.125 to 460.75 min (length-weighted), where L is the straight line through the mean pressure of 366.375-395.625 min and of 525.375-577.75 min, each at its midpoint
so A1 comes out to 0.13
